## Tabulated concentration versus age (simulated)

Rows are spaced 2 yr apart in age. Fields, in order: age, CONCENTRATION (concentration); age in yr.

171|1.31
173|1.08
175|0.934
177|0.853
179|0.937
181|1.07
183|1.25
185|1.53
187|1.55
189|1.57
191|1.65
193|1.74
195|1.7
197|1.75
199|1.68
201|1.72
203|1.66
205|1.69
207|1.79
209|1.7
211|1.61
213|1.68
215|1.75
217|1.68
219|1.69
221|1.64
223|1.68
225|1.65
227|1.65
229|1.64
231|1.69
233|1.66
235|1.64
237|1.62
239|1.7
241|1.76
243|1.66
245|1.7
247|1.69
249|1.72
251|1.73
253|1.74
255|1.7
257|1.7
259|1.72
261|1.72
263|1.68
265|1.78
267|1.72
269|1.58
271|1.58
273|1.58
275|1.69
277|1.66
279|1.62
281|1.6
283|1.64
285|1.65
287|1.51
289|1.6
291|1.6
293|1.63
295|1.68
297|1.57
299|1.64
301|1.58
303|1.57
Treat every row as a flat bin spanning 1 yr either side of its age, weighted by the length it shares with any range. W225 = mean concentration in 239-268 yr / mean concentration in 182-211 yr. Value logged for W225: 1.05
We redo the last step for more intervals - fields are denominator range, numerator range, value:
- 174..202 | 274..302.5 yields 1.14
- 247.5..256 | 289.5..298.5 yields 0.94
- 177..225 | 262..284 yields 1.04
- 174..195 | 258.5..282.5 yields 1.25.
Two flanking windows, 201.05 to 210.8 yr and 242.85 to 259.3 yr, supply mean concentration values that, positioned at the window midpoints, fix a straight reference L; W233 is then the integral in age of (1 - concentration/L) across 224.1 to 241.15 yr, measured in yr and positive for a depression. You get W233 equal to 0.4 yr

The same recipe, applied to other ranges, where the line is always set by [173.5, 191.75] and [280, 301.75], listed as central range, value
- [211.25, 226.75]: -3.5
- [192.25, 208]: -4.9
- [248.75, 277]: -3.2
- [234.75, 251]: -2.7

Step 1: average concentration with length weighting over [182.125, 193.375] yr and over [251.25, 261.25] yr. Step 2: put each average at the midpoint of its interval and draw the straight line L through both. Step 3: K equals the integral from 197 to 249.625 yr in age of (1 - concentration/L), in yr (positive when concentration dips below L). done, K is -1.7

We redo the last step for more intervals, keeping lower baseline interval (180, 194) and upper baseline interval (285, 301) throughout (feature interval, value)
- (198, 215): -2.17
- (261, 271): -0.69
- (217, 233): -1.46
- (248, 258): -1.03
